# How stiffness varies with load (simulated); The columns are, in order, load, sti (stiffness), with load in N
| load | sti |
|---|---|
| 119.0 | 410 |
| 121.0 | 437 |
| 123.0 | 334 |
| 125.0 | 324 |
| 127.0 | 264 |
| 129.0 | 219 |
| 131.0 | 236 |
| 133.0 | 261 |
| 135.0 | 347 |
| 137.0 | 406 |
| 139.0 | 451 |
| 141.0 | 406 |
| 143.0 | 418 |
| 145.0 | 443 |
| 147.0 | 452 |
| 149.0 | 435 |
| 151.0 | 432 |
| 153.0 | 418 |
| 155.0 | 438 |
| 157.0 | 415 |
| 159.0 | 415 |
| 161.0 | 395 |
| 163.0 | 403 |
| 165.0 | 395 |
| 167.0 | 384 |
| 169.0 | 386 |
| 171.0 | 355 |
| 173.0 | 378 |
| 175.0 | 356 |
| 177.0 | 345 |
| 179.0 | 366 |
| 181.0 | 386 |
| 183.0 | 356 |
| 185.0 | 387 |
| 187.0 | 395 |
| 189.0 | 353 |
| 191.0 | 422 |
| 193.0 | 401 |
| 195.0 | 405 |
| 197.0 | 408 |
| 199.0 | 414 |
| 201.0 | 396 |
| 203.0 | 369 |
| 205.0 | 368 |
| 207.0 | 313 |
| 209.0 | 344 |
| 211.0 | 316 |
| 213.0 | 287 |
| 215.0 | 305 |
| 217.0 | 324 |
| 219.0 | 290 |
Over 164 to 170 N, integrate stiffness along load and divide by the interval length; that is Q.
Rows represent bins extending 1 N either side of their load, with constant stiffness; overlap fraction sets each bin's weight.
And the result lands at 388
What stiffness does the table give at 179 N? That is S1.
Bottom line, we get 366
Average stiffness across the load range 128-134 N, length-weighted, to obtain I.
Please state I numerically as 239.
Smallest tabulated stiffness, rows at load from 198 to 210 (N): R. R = 313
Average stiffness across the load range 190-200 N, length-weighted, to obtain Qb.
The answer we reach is 410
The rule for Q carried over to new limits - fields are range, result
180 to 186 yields 376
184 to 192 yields 389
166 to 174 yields 376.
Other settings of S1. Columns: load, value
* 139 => 451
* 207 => 313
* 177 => 345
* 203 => 369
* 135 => 347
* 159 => 415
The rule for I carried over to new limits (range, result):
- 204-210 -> 342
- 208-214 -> 316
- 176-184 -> 363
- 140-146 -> 422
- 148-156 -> 431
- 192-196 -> 403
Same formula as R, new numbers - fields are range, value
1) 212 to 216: 287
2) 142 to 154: 418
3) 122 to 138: 219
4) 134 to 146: 347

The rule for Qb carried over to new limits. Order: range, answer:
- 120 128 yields 340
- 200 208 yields 362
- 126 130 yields 242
